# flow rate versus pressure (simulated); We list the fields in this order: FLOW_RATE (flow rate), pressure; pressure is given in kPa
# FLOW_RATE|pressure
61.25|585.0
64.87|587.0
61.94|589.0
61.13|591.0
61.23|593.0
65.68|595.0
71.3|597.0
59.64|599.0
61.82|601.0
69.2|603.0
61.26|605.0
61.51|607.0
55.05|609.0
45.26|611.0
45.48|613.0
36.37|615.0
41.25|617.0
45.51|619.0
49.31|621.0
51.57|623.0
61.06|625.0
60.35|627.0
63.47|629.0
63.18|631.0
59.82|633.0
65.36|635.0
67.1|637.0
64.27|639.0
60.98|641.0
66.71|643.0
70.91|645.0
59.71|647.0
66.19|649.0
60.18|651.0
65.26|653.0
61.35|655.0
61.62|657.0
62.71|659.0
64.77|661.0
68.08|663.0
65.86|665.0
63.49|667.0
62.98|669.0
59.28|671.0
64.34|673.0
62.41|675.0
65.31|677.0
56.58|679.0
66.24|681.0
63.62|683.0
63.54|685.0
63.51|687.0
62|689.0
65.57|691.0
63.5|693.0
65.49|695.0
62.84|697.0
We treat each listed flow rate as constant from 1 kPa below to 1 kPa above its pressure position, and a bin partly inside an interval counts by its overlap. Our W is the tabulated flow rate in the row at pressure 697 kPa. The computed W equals 62.84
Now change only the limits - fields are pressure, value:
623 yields 51.57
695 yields 65.49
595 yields 65.68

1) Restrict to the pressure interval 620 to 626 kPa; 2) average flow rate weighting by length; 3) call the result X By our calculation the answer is 54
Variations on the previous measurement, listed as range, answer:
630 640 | 63.9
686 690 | 62.8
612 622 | 43.6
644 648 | 65.3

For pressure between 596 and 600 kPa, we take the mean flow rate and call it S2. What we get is 65.5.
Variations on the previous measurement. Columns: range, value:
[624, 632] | 62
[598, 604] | 63.6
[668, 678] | 62.9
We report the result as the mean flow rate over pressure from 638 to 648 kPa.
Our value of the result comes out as 64.5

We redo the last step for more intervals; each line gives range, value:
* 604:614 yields 53.7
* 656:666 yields 64.6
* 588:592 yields 61.5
